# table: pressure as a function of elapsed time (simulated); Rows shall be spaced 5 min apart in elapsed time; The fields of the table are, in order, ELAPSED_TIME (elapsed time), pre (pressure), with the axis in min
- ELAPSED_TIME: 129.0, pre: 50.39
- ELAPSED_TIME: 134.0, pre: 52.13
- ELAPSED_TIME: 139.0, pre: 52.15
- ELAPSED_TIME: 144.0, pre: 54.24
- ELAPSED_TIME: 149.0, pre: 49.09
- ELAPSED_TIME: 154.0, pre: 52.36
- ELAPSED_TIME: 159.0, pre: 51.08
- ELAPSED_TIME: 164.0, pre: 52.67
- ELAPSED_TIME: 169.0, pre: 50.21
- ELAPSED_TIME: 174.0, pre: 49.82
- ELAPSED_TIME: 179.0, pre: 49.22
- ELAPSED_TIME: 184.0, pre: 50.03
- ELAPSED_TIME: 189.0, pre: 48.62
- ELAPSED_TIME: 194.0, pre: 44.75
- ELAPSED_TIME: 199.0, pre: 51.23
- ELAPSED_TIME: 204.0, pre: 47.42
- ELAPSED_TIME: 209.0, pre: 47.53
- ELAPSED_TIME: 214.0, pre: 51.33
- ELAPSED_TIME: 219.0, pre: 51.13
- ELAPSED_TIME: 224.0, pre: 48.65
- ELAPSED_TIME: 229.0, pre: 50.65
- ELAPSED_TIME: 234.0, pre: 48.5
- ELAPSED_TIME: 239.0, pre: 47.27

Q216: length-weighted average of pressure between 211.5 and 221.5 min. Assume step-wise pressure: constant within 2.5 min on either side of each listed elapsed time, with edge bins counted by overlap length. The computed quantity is 51.2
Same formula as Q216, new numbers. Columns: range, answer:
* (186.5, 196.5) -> 46.7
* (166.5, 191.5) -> 49.6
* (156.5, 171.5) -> 51.3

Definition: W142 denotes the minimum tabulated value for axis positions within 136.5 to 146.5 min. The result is 52.15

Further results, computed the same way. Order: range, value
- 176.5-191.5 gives 48.62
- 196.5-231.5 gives 47.42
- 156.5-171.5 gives 50.21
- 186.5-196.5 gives 44.75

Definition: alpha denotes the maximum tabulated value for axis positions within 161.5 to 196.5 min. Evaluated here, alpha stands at 52.67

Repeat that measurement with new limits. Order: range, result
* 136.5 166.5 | 54.24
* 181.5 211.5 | 51.23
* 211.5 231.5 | 51.33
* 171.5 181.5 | 49.82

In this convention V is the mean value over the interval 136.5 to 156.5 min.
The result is 52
